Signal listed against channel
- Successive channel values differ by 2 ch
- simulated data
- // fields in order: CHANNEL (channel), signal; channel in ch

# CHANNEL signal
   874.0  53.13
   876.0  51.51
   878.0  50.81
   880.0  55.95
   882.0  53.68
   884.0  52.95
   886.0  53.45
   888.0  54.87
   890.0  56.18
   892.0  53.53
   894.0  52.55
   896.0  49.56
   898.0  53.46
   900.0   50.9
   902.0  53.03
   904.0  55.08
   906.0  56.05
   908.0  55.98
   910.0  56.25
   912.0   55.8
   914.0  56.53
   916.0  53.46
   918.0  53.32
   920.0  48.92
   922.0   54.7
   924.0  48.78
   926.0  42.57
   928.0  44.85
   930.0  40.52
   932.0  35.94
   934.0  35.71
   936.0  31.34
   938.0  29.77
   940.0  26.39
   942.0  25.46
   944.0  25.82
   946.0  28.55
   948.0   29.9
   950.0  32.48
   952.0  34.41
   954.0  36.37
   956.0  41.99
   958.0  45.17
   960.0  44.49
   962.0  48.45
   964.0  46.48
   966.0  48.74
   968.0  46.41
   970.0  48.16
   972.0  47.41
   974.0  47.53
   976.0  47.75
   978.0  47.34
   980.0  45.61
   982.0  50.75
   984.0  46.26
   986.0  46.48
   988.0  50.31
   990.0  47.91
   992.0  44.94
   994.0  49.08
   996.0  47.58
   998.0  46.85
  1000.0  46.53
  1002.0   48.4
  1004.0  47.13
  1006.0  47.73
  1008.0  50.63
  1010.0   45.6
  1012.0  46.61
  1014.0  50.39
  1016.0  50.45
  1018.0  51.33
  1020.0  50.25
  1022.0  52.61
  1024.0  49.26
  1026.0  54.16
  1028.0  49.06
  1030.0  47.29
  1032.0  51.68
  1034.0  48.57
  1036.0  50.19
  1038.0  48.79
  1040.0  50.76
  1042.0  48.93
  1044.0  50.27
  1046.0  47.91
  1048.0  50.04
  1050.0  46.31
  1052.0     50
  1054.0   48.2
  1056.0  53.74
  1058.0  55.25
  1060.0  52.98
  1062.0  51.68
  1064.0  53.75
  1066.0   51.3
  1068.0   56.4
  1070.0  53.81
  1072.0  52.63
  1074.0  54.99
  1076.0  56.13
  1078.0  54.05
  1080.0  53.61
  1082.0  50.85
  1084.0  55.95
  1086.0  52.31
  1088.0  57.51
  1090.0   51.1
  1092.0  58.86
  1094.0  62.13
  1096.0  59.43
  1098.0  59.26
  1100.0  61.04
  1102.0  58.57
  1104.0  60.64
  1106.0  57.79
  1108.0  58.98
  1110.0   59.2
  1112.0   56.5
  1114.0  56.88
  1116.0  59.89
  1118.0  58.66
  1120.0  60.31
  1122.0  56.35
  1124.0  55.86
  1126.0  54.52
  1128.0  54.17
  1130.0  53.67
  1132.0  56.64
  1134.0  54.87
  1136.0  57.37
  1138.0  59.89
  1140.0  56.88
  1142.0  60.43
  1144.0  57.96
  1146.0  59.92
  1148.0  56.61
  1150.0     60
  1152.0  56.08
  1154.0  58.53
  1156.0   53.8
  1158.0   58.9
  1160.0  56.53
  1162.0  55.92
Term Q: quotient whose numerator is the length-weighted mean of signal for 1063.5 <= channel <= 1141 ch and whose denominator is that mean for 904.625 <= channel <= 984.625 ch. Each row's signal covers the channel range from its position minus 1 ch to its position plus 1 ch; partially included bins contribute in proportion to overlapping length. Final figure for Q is 1.3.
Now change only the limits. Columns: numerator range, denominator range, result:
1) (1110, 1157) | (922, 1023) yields 1.31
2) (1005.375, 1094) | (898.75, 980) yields 1.17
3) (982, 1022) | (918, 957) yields 1.31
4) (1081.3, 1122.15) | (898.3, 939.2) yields 1.21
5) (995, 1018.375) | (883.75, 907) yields 0.90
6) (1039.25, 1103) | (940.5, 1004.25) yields 1.24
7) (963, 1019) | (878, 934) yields 0.93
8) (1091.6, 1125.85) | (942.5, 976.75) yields 1.44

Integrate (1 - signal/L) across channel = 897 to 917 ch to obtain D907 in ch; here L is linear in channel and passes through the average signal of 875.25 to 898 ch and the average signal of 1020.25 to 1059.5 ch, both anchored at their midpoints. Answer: -0.7 ch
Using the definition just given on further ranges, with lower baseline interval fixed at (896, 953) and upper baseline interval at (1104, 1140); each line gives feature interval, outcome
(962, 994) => -0.2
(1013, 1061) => 0.9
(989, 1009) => 0.4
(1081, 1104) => -0.8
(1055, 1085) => -0.1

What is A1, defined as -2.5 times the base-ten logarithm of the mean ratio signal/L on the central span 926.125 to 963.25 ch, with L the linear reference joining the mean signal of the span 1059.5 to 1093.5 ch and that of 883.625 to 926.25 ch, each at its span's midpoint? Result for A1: 0.44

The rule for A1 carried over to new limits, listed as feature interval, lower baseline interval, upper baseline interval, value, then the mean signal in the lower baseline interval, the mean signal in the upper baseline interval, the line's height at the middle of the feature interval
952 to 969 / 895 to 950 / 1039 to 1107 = 0.061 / 44.2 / 54.1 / 46.7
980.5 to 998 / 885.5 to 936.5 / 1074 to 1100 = 0.110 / 50.3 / 56.1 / 52.9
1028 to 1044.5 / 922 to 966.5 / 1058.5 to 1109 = 0.003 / 37.7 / 55.8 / 49.7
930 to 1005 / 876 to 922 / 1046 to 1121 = 0.283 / 53.7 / 55.3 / 54.3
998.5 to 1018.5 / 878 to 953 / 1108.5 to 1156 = 0.055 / 46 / 57.4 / 50.9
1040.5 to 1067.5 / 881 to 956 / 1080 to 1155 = 0.055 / 45.3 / 57.4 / 53.5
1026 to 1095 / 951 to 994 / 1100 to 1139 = 0.012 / 45.9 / 57.5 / 52.9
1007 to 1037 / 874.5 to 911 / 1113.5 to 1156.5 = 0.118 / 53.6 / 57.3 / 55.6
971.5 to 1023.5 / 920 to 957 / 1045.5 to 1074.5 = -0.104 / 36.2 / 51.9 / 43.9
